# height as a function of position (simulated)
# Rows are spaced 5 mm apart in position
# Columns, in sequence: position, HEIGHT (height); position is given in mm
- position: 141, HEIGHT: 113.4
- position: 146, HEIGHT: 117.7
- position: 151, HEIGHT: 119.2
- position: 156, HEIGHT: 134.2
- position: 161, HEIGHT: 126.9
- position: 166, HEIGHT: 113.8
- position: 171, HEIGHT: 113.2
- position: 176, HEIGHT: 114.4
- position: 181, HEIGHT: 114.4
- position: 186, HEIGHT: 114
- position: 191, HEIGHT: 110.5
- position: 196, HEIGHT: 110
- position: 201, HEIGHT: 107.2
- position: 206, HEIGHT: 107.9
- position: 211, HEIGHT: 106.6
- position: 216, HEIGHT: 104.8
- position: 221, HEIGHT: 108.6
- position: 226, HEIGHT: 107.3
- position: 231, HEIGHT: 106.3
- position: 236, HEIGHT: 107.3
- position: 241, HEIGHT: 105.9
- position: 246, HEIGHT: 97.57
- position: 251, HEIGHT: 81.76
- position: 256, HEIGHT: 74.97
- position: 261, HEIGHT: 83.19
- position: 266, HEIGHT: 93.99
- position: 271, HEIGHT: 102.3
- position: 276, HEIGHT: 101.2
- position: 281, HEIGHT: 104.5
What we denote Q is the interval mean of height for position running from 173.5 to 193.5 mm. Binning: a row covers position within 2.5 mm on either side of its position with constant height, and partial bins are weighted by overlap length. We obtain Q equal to 113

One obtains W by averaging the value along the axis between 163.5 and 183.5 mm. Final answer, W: 114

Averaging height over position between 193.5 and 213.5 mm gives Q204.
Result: 108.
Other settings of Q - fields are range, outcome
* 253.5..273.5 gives 88.6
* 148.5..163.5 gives 127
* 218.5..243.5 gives 107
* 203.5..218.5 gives 106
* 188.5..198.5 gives 110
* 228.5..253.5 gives 99.8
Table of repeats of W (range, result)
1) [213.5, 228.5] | 107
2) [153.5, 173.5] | 122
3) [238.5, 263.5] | 88.7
